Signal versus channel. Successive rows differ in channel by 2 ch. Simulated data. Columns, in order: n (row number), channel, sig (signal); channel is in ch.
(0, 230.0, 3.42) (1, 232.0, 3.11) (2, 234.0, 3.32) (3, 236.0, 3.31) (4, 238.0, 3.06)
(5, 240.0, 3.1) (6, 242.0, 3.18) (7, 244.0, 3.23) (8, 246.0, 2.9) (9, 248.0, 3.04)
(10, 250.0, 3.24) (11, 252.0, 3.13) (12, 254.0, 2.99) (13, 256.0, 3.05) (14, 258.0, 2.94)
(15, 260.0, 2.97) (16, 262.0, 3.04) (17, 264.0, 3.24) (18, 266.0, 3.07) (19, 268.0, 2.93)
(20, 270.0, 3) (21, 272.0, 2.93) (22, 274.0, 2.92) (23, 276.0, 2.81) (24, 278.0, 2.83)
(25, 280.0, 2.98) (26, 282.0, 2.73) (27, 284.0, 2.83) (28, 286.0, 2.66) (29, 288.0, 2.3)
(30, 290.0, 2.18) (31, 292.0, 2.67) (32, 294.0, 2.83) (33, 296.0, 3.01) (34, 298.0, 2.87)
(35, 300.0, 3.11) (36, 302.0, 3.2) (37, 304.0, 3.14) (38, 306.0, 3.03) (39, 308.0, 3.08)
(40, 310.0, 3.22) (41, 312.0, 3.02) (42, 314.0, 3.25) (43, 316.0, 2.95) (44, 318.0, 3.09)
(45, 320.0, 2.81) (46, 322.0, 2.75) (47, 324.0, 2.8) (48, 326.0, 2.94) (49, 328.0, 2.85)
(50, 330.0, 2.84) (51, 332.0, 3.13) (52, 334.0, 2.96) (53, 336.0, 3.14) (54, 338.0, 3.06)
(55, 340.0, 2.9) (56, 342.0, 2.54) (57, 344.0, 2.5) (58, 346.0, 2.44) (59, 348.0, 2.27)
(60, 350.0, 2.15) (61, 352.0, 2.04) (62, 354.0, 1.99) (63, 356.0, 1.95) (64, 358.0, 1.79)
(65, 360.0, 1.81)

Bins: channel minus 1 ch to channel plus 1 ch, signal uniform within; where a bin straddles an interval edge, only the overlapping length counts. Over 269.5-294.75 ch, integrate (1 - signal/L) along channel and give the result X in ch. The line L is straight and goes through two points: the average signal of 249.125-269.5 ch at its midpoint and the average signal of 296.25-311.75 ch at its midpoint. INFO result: 2.7 ch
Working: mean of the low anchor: 3.06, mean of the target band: 2.74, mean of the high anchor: 3.09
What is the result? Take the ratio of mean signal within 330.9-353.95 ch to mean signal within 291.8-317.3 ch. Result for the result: 0.86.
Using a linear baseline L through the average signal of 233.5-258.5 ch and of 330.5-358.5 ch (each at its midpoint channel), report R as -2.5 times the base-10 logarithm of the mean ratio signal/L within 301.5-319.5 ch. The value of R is -0.14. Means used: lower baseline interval 3.11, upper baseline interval 2.51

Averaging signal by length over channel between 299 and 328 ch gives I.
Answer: 3.02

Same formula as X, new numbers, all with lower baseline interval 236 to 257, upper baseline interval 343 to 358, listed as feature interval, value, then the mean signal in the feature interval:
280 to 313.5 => -3.0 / 2.88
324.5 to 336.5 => -3.2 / 2.96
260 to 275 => -0.5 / 3.02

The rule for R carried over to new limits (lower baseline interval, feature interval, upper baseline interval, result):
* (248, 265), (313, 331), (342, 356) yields -0.178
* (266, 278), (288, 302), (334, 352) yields 0.018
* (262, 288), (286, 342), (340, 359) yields -0.155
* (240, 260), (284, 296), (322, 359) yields 0.104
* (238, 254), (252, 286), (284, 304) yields 0.000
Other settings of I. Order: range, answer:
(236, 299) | 2.93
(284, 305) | 2.8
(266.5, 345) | 2.89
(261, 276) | 3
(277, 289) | 2.72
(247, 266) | 3.07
